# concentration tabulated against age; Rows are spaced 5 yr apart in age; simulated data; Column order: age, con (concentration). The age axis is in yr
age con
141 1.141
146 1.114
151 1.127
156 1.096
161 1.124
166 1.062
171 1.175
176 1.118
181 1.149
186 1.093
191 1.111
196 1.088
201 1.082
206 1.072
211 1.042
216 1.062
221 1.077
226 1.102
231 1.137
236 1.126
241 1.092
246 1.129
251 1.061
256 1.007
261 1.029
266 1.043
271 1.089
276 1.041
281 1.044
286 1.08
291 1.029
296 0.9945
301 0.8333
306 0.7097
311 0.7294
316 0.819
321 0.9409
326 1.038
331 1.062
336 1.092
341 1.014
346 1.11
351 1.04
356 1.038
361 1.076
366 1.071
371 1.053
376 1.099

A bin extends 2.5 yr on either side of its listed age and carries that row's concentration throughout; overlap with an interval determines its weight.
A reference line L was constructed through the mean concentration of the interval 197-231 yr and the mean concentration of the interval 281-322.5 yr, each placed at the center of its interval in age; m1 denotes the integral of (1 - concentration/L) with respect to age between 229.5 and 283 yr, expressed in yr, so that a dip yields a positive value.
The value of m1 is -4.3 yr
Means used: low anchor 1.08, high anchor 0.9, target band 1.07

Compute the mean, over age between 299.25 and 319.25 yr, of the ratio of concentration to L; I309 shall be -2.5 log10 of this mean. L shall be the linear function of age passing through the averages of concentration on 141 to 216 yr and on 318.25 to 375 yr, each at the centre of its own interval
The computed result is 0.34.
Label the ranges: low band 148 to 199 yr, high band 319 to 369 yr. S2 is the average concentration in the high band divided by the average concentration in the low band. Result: 0.94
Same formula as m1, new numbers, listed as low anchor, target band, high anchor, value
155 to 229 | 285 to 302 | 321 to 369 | 1.3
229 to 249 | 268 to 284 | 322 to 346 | 0.5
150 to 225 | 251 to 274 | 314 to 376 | 0.5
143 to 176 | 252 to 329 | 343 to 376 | 8.5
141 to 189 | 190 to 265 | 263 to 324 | -3.3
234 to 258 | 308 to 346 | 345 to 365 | 3.7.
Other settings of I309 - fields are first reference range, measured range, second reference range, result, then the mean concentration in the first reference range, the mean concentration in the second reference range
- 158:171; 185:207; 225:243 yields 0.02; 1.11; 1.12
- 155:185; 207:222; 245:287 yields 0.03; 1.12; 1.05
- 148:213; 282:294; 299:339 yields -0.11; 1.1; 0.905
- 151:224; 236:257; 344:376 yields 0.00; 1.1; 1.07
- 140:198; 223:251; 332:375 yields -0.01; 1.12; 1.06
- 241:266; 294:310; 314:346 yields 0.23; 1.06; 1.01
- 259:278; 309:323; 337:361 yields 0.26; 1.05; 1.06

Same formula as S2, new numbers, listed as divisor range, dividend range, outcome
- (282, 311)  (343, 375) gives 1.16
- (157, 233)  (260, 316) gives 0.87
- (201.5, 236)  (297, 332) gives 0.80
